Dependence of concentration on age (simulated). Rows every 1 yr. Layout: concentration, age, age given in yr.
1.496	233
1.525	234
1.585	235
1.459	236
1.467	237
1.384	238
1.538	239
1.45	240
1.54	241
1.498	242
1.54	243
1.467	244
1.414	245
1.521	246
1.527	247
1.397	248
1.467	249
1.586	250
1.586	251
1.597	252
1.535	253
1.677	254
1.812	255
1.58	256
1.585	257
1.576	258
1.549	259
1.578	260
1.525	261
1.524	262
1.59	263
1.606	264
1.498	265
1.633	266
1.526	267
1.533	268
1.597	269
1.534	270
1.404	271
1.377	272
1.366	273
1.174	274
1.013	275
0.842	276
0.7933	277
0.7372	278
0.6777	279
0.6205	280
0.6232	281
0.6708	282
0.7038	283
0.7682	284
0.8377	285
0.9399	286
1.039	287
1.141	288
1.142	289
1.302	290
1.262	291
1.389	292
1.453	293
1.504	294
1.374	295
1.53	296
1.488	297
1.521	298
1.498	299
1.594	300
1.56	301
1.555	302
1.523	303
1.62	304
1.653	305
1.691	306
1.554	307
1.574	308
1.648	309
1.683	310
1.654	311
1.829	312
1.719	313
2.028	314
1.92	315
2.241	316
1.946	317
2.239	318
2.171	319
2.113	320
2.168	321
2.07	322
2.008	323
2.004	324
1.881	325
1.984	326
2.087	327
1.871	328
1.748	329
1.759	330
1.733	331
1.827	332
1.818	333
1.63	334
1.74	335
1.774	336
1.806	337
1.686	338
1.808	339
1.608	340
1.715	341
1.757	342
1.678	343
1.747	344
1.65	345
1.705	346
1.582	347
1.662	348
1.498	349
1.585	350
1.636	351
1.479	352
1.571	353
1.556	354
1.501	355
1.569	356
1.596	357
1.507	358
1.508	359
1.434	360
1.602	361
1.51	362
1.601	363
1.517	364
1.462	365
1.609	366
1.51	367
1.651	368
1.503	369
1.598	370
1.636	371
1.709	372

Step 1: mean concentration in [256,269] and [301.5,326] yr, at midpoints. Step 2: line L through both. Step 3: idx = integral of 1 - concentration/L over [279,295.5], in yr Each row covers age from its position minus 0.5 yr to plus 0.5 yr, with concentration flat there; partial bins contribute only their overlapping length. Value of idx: 6.5 yr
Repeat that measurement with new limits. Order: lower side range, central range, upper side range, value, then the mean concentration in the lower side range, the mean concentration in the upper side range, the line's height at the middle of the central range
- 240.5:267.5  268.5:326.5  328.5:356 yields 5.5 yr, 1.55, 1.67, 1.61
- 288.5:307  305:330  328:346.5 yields -4.5 yr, 1.48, 1.74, 1.61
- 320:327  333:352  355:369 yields 1.2 yr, 2.03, 1.54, 1.79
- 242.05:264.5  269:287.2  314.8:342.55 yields 7.6 yr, 1.56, 1.9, 1.67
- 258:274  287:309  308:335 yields 3.5 yr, 1.51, 1.91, 1.74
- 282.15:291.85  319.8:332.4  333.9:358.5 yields -4.5 yr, 1.02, 1.64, 1.43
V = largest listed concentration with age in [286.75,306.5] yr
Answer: 1.691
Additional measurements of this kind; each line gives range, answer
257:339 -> 2.241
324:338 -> 2.087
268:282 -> 1.597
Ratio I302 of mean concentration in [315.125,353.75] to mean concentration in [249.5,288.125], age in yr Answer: 1.42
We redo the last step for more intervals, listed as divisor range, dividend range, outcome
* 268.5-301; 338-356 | 1.41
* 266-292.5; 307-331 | 1.76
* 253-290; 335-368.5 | 1.29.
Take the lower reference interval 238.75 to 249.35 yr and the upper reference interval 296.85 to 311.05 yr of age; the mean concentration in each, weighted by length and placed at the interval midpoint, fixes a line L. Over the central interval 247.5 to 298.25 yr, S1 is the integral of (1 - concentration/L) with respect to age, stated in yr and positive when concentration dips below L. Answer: 7.4 yr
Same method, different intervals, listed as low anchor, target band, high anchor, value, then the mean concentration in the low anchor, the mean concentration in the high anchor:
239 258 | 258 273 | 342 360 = 0.2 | 1.54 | 1.59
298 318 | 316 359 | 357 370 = -3.9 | 1.72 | 1.54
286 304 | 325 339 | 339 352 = -2.0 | 1.4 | 1.65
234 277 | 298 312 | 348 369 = -0.8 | 1.48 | 1.55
